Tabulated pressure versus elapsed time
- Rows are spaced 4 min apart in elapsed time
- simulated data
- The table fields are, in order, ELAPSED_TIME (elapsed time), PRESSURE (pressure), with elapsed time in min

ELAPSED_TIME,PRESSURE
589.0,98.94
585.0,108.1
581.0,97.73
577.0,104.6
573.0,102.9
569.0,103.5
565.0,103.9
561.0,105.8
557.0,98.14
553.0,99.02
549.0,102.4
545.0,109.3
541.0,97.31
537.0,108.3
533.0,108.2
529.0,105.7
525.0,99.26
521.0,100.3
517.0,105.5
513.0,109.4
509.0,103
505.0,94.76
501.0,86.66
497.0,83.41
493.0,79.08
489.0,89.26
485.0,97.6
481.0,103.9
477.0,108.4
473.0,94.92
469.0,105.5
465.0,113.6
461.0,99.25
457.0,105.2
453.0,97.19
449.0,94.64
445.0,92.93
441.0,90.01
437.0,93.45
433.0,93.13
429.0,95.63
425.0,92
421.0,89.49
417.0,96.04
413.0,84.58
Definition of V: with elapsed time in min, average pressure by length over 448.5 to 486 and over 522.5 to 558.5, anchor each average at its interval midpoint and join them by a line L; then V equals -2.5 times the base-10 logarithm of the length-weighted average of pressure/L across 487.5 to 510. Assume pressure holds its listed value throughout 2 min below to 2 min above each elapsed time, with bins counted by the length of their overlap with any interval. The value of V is 0.16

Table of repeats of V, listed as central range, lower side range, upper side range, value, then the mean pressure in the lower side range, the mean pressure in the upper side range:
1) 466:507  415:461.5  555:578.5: 0.034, 94.8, 103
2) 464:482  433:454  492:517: -0.121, 93.4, 94.3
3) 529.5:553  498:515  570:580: -0.045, 97.6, 103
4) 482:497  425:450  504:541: 0.122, 93.1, 104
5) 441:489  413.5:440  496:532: -0.051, 92.7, 99.4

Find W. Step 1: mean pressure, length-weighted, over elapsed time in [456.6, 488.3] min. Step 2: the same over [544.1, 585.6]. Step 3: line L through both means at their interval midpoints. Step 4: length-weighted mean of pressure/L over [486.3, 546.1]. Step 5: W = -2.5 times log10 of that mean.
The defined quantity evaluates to 0.05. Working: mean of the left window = 103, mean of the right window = 103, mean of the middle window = 98.5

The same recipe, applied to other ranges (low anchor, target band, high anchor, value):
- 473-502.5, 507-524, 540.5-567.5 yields -0.08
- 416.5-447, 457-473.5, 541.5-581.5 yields -0.10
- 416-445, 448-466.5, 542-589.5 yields -0.08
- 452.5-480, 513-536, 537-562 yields -0.02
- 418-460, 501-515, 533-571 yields 0.00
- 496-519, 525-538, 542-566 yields -0.06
